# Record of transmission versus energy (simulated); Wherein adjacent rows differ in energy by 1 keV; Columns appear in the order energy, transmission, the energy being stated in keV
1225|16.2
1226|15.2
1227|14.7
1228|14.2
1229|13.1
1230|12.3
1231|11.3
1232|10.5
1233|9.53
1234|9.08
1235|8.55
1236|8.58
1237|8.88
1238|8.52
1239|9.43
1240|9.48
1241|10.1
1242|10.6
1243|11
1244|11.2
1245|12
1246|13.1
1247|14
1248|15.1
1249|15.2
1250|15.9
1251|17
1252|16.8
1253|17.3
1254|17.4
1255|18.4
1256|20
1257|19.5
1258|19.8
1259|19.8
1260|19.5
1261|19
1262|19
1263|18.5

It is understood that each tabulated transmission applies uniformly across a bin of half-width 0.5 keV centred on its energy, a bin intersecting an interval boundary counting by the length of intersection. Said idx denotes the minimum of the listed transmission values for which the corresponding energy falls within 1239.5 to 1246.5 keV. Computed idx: 9.48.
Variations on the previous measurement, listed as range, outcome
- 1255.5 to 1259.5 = 19.5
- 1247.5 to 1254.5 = 15.1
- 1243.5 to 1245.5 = 11.2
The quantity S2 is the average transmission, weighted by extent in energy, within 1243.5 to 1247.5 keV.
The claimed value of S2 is 12.6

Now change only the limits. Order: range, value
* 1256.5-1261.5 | 19.5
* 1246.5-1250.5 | 15.1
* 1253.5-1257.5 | 18.8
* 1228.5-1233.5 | 11.3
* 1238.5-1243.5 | 10.1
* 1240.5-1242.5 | 10.3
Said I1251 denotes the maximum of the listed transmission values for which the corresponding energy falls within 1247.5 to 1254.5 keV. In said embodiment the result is 17.4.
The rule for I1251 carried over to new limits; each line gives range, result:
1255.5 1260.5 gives 20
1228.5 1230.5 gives 13.1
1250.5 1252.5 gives 17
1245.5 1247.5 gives 14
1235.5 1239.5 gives 9.43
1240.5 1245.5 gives 12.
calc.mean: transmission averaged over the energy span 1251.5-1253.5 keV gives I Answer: 17.1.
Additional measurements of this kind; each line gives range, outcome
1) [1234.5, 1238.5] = 8.63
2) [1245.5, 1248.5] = 14.1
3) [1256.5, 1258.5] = 19.6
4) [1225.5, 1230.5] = 13.9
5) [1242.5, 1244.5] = 11.1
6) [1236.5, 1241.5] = 9.28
